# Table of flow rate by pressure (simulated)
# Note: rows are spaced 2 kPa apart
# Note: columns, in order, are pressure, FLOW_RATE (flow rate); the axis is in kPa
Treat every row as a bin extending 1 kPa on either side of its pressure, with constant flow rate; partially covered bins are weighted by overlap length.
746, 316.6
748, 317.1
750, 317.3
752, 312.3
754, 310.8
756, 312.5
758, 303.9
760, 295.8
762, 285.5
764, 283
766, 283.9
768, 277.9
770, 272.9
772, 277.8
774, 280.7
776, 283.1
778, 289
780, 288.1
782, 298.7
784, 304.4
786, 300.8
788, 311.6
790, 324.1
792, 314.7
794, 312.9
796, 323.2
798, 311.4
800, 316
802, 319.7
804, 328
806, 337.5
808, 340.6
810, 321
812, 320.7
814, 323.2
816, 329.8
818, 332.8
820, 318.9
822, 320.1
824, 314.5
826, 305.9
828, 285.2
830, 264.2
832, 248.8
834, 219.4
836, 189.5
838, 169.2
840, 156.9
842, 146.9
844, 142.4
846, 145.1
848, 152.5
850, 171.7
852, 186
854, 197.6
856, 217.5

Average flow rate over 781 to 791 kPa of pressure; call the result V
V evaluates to 308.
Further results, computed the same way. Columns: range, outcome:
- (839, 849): 149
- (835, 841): 172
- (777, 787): 296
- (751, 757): 312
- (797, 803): 316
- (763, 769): 282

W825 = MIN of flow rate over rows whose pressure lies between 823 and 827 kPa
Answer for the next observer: 305.9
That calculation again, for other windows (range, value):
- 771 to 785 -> 277.8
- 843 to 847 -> 142.4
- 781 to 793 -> 298.7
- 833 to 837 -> 189.5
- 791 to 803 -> 311.4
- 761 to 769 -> 277.9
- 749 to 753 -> 312.3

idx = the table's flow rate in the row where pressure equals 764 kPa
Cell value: 283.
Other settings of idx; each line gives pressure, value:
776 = 283.1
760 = 295.8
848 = 152.5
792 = 314.7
